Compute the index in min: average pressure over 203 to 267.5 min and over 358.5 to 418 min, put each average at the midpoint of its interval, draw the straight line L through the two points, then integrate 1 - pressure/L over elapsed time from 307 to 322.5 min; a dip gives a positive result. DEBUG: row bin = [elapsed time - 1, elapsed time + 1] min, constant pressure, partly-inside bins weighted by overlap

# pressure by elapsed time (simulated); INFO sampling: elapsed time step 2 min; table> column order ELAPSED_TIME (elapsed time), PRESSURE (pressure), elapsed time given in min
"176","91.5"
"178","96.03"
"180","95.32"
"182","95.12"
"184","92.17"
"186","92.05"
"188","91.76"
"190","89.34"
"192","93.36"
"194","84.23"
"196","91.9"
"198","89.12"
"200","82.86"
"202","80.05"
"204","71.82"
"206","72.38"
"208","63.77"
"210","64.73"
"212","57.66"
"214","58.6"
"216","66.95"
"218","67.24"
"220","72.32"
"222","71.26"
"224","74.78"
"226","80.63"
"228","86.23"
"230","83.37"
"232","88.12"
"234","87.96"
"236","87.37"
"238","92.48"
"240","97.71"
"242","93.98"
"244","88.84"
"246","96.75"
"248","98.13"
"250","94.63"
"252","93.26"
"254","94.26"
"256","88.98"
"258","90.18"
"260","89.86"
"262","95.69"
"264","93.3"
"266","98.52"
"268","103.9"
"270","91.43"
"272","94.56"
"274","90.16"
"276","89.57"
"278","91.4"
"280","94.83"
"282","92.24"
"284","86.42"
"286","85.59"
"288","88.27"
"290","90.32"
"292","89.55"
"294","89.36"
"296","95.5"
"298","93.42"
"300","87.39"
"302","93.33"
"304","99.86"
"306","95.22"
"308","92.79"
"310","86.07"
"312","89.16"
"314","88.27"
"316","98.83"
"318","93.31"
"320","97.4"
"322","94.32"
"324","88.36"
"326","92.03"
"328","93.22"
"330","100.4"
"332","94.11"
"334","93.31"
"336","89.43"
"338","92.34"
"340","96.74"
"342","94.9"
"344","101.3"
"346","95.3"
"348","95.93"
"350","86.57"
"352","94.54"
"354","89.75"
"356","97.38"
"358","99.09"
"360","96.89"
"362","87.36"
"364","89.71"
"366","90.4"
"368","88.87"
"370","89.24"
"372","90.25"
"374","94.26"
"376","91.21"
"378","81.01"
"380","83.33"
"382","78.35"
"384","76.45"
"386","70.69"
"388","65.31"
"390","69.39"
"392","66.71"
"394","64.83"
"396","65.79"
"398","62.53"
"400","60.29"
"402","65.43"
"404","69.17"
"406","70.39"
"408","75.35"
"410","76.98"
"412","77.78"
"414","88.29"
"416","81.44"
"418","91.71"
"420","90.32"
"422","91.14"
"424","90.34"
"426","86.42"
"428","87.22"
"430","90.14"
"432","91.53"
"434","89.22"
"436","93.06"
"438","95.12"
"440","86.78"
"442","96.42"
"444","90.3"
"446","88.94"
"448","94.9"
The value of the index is -2.2 min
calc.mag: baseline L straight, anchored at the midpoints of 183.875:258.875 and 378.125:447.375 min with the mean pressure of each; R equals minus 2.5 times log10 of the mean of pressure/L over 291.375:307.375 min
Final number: -0.14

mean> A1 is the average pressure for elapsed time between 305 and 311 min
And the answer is 91.4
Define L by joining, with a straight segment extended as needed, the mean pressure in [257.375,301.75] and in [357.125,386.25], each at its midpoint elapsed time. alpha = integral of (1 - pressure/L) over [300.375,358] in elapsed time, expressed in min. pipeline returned -2.7 min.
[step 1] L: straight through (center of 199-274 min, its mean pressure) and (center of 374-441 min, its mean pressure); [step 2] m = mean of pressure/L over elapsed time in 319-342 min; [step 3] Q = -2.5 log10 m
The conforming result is -0.15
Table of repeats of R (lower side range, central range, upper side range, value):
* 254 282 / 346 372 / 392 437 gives -0.09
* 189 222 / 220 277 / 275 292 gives -0.09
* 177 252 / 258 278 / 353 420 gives -0.14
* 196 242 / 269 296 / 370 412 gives -0.18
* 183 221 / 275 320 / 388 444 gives -0.16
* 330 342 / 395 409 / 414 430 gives 0.32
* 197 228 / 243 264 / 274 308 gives -0.14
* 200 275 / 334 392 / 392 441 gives -0.08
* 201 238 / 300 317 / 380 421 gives -0.24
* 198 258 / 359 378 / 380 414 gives -0.24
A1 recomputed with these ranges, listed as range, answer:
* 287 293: 89.4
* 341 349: 96.9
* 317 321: 95.4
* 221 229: 78.2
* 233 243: 91.9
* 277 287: 90.1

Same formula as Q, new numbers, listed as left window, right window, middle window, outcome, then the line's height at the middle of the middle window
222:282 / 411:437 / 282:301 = 0.01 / 90.5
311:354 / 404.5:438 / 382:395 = 0.26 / 88.7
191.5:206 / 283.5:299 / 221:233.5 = 0.06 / 85.6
